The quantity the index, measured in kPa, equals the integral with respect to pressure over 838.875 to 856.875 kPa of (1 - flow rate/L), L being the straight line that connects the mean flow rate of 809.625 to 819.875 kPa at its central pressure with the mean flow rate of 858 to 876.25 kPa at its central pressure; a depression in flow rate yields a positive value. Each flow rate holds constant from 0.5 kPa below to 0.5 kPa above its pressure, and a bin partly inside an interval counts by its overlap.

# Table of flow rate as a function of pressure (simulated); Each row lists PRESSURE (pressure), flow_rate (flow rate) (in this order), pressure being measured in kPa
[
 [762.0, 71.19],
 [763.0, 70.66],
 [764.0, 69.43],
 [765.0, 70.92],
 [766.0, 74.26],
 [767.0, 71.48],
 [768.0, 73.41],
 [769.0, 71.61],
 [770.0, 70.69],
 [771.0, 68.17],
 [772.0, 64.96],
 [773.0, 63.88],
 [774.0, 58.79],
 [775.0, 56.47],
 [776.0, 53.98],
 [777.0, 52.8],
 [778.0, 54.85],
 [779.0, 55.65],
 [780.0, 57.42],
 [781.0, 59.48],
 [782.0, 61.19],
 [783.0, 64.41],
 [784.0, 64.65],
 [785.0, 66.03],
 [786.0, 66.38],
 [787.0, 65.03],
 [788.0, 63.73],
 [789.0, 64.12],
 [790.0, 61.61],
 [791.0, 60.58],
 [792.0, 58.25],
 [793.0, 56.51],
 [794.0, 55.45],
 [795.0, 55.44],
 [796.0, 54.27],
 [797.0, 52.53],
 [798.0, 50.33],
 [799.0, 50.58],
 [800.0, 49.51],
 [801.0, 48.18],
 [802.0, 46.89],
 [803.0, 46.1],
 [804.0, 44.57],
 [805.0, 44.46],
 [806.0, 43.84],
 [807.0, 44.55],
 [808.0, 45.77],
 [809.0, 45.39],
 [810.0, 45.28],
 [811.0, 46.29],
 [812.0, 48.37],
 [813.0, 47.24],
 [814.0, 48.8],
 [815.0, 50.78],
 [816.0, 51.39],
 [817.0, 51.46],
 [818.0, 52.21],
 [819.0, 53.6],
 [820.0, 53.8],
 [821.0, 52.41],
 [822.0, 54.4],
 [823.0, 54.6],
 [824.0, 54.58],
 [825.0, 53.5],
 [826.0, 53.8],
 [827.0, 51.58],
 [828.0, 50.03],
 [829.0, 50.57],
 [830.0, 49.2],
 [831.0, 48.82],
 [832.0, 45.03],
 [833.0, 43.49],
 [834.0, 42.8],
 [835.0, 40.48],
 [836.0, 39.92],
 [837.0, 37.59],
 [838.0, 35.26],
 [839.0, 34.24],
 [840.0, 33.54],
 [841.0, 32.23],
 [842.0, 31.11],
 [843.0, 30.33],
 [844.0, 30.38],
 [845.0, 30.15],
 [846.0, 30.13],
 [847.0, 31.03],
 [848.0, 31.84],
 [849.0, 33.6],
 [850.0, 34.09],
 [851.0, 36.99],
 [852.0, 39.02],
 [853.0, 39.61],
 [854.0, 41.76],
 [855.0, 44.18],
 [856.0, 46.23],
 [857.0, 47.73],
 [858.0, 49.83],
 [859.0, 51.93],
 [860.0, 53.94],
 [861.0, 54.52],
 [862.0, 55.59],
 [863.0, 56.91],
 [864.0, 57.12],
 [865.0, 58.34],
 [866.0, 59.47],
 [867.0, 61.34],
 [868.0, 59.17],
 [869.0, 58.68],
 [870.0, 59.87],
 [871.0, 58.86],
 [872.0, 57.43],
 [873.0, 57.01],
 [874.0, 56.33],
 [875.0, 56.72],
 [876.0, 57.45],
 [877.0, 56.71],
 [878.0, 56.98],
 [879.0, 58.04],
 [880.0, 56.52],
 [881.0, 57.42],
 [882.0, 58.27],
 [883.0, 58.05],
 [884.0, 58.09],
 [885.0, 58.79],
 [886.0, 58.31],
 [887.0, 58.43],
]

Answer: 6.33 kPa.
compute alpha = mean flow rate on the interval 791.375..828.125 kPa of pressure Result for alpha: 50.5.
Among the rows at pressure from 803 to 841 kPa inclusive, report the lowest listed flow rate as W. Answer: 32.23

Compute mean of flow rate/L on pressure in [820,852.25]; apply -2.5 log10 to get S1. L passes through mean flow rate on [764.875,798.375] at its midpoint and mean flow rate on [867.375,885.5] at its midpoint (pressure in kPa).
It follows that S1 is 0.40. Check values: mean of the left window 61.7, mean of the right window 57.8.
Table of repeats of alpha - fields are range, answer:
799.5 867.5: 45.6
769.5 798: 60.1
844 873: 47.7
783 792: 63.7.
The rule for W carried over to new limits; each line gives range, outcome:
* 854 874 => 41.76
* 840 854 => 30.13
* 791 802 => 46.89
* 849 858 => 33.6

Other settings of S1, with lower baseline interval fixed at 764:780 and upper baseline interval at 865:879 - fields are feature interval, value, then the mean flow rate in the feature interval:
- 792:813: 0.263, 48.9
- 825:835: 0.249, 48.2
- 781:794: 0.015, 62.3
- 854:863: 0.171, 50.4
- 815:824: 0.158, 53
